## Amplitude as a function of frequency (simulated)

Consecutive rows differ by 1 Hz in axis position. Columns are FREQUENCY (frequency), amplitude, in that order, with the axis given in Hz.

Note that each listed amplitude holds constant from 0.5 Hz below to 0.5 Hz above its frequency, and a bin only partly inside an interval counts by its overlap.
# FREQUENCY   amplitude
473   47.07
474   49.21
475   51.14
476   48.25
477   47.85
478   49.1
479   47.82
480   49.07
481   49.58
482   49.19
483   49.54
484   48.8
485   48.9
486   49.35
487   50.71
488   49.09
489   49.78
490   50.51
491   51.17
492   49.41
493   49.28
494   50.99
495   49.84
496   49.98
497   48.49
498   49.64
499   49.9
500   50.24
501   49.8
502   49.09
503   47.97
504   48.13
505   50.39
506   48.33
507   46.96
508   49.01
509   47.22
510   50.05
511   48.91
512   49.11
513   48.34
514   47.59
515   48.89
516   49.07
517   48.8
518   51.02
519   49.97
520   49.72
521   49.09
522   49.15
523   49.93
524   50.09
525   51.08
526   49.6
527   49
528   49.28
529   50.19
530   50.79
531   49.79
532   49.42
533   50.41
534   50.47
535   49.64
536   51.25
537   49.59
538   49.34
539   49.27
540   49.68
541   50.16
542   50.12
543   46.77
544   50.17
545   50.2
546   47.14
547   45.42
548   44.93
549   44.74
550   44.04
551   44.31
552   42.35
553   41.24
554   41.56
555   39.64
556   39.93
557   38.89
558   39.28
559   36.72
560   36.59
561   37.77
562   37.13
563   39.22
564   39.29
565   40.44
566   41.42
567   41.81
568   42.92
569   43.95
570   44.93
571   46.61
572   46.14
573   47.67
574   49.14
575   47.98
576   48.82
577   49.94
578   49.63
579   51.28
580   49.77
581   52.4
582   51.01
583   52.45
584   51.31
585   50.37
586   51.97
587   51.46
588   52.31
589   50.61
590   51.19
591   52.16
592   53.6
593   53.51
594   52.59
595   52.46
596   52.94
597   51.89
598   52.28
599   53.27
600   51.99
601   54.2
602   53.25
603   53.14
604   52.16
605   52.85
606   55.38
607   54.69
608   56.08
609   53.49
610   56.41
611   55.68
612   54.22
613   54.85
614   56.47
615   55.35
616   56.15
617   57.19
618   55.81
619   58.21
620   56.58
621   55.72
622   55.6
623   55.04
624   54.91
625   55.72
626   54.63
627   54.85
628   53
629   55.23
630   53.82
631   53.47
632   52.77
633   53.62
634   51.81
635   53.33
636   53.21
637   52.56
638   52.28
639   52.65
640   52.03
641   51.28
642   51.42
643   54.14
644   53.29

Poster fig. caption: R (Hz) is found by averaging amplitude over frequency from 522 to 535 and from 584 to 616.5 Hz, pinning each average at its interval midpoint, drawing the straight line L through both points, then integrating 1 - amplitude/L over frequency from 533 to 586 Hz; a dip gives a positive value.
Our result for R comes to 5.8 Hz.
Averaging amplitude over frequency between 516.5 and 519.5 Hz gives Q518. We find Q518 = 49.9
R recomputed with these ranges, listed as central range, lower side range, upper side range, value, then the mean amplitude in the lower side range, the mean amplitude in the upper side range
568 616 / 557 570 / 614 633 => -4.8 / 39.9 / 55.2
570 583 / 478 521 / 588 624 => 0.9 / 49.3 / 54.2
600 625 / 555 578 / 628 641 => -2.7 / 42.7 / 53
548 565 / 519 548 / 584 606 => 3.4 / 49.5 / 52.4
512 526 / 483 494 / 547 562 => -1.2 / 49.8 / 40.9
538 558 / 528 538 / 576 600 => 2.1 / 50.1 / 51.7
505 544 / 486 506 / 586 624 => 1.1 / 49.7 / 54.1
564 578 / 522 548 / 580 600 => 1.6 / 49.5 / 52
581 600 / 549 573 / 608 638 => -1.7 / 41.3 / 54.8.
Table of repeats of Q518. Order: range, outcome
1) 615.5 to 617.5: 56.7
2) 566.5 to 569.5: 42.9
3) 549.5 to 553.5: 43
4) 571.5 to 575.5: 47.7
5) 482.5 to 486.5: 49.1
